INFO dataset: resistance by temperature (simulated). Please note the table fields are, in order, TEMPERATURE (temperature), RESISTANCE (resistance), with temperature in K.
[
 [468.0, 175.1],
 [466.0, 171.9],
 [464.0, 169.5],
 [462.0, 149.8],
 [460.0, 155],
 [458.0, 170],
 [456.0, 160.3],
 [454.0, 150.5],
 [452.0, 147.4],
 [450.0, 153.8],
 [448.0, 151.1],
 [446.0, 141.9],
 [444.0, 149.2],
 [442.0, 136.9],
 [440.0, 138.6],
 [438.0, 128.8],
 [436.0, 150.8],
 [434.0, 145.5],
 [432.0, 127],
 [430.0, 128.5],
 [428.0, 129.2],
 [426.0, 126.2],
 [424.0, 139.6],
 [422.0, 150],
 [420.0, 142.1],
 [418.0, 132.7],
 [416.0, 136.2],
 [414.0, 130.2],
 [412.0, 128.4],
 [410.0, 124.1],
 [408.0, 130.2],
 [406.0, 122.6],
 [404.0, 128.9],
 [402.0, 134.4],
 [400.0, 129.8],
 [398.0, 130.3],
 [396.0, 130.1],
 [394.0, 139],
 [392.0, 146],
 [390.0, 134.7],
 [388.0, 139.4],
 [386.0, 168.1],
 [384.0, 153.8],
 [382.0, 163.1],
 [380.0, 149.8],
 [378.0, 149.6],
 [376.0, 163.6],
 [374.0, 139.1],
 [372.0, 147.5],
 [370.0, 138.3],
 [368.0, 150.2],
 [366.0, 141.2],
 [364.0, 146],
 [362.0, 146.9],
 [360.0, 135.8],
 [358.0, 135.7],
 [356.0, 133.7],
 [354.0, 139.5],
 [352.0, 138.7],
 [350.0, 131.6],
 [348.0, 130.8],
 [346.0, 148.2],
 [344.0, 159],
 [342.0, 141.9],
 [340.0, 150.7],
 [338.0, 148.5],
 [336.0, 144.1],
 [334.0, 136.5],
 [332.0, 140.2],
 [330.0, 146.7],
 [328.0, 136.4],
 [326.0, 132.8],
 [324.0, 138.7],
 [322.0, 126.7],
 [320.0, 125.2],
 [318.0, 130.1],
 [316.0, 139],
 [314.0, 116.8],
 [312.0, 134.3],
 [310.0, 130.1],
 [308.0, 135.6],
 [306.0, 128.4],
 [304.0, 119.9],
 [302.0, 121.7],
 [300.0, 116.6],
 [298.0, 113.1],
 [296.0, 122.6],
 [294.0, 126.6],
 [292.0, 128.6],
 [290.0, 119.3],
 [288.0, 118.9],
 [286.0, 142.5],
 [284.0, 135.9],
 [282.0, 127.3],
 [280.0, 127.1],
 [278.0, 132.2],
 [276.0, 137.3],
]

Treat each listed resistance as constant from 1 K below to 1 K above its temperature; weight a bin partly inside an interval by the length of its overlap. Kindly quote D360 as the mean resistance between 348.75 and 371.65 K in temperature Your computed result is 140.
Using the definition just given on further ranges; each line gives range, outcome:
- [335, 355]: 143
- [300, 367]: 136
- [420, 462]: 144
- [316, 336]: 135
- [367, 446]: 139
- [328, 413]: 141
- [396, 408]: 129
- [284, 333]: 129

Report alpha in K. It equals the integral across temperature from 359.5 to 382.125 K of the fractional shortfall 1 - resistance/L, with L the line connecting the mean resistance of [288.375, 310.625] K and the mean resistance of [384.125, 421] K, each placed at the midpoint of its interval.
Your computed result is -2.7 K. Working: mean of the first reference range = 124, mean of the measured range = 147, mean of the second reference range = 135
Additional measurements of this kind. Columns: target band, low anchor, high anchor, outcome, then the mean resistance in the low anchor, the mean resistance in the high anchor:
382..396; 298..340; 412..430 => -1.32 K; 132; 135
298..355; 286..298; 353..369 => -0.98 K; 124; 141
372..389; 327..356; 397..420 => -2.23 K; 142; 130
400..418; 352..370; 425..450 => 1.26 K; 141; 138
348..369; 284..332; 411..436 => -1.26 K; 129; 135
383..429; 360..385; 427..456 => 3.01 K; 149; 142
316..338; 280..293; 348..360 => -0.62 K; 129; 135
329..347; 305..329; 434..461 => -1.64 K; 131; 149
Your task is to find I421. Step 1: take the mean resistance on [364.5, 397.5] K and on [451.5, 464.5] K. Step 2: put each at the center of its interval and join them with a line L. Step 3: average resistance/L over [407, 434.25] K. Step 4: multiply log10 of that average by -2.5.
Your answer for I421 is 0.15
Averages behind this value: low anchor 147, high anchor 157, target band 133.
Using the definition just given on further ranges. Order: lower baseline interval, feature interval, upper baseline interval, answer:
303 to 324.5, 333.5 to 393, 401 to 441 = -0.11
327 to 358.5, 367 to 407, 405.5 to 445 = -0.04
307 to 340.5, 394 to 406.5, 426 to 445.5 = 0.05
